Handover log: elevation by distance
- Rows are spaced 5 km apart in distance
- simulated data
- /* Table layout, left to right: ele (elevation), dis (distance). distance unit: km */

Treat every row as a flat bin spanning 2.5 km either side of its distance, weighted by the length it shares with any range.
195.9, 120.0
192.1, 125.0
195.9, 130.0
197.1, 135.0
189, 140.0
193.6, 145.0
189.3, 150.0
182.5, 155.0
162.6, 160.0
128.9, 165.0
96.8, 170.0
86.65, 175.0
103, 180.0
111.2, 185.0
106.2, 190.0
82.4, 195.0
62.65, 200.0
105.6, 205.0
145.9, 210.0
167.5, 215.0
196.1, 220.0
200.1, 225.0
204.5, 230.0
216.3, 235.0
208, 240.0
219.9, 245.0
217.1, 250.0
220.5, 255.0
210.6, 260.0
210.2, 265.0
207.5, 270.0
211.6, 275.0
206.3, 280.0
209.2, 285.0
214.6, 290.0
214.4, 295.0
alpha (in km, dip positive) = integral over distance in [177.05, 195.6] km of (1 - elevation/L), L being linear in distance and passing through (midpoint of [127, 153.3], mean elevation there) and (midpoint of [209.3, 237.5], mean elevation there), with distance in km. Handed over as 8.7 km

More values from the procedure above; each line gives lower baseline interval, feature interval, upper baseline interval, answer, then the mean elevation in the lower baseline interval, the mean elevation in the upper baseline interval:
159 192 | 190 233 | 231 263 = 6.0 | 112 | 215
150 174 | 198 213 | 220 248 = 6.2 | 144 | 209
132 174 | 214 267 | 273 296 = -3.2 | 165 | 211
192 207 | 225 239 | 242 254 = -2.8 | 83.6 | 218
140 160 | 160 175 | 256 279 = 5.7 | 185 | 210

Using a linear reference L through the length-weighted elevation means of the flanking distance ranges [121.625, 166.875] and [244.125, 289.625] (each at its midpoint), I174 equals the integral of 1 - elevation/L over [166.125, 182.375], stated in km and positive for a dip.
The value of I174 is 7.8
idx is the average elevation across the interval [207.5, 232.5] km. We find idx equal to 183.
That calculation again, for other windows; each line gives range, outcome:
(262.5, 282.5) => 209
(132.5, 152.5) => 192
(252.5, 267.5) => 214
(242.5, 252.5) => 218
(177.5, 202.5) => 93.1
